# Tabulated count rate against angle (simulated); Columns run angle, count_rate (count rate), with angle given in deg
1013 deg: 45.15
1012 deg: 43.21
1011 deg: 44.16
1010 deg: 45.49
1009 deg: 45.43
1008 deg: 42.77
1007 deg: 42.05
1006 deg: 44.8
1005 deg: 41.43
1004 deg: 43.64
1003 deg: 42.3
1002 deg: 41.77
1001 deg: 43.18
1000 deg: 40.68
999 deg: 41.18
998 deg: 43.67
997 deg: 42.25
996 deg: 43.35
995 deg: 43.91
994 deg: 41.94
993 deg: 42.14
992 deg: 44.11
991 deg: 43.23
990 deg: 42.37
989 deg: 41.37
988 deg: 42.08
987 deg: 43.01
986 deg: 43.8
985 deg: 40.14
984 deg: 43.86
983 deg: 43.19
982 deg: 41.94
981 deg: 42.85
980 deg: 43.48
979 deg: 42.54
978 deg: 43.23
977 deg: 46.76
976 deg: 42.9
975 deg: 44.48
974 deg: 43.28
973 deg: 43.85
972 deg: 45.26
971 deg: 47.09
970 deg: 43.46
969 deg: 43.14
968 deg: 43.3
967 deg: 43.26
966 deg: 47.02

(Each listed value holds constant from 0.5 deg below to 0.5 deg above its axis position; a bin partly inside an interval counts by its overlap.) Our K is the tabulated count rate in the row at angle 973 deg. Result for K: 43.85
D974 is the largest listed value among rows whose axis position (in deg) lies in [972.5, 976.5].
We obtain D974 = 44.48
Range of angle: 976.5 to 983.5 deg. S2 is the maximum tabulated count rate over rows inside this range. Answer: 46.76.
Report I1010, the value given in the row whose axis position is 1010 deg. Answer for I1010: 45.49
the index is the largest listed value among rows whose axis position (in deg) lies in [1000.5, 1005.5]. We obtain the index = 43.64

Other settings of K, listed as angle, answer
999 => 41.18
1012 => 43.21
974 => 43.28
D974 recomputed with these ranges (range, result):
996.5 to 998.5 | 43.67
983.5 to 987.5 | 43.86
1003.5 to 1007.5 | 44.8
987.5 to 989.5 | 42.08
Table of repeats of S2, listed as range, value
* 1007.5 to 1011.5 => 45.49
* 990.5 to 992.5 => 44.11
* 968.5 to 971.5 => 47.09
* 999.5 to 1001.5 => 43.18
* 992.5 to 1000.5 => 43.91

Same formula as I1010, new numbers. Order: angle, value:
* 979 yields 42.54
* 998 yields 43.67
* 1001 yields 43.18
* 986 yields 43.8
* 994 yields 41.94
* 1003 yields 42.3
